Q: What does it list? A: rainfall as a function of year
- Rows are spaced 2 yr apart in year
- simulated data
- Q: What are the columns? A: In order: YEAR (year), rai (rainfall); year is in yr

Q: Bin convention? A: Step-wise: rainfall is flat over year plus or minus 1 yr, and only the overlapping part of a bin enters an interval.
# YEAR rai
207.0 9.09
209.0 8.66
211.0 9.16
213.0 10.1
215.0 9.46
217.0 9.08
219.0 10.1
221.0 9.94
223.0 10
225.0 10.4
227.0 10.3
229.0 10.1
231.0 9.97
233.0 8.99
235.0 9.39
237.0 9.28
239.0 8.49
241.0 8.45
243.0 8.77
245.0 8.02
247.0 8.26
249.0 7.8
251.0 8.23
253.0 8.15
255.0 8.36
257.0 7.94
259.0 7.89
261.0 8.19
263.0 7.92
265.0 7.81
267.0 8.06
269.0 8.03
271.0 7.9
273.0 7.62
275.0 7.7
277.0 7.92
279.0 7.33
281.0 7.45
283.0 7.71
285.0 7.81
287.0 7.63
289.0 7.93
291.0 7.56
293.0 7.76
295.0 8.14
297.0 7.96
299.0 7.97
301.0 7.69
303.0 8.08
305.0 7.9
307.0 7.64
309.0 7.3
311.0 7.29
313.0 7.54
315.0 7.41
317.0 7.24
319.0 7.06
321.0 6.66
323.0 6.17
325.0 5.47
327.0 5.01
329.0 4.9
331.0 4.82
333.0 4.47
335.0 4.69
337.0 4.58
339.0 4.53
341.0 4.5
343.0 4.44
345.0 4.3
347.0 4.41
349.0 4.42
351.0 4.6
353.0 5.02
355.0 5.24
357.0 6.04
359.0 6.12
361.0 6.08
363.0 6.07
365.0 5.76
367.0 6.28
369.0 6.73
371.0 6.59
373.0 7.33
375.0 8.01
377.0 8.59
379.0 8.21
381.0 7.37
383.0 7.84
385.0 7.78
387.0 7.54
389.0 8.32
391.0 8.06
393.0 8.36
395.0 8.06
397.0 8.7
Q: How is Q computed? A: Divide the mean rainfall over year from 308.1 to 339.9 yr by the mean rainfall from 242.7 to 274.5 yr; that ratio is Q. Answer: 0.74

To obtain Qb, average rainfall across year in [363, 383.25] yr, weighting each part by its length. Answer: 7.19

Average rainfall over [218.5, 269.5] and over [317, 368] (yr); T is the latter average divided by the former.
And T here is 0.6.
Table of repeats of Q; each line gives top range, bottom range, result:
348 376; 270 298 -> 0.78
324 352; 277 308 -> 0.60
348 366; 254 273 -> 0.69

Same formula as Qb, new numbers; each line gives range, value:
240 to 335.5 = 7.42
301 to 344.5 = 6.1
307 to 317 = 7.4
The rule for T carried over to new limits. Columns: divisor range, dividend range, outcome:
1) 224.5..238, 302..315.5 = 0.78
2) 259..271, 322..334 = 0.64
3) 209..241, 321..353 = 0.50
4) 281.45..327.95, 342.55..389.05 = 0.87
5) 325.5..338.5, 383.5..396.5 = 1.69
